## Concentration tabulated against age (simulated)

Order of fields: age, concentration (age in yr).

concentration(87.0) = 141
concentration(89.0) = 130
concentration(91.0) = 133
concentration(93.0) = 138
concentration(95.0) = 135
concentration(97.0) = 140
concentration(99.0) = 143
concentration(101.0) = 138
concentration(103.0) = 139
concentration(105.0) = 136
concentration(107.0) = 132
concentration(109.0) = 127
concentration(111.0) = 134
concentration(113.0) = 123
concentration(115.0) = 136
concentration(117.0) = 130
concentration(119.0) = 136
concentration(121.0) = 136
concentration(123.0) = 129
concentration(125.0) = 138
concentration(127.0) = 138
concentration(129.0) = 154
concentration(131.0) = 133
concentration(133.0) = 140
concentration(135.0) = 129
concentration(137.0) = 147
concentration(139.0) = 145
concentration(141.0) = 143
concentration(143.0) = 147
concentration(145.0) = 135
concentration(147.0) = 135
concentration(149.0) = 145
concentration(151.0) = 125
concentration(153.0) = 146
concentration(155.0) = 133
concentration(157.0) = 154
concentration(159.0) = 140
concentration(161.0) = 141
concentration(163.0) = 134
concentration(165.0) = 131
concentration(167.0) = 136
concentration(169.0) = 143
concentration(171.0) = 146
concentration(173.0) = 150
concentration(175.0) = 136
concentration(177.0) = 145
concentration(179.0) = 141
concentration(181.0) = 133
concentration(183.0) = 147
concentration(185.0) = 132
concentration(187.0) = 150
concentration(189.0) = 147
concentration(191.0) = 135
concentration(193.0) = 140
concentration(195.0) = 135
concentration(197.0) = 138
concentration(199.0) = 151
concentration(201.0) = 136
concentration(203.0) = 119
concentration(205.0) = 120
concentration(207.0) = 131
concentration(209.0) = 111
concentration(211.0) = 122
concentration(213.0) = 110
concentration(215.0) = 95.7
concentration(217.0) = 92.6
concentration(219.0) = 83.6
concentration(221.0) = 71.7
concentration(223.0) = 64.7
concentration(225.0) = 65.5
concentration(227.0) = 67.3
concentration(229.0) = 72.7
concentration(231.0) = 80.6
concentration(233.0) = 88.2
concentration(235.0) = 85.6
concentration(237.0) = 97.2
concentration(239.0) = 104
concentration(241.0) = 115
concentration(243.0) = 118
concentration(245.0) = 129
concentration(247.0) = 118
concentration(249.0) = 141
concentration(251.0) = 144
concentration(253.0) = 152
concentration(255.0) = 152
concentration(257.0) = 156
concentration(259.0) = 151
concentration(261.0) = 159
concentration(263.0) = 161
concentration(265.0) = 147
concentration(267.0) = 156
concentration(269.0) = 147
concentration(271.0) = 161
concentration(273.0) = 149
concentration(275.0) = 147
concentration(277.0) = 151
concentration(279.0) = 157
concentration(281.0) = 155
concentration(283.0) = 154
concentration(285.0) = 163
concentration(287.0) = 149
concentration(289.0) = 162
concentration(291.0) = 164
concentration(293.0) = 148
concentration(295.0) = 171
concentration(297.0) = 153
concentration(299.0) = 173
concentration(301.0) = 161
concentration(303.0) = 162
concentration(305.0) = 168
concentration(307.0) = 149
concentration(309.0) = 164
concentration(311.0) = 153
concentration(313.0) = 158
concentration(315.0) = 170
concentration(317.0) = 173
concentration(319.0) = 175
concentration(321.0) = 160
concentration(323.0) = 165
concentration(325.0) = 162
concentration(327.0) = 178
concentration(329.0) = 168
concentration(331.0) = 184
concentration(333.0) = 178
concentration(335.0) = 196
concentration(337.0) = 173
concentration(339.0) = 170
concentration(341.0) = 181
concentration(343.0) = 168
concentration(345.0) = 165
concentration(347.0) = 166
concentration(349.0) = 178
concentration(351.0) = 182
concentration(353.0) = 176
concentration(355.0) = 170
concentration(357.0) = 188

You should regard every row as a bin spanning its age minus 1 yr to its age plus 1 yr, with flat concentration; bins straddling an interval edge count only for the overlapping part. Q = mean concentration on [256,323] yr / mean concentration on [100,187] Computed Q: 1.1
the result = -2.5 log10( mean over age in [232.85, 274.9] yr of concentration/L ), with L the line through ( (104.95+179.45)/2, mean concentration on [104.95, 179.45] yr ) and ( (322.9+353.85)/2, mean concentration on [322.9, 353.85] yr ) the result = 0.17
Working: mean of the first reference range 138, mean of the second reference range 175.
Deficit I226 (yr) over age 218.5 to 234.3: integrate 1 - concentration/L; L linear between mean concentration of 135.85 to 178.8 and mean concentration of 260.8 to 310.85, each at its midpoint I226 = 8.0 yr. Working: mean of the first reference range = 141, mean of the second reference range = 157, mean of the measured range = 74.2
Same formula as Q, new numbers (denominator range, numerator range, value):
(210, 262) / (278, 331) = 1.49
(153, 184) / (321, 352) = 1.23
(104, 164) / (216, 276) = 0.87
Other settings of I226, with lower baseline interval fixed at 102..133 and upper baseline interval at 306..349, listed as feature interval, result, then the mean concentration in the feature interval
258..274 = 0.6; 154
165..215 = 4.1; 135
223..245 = 9.2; 90.1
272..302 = 1.1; 157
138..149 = -0.2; 141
